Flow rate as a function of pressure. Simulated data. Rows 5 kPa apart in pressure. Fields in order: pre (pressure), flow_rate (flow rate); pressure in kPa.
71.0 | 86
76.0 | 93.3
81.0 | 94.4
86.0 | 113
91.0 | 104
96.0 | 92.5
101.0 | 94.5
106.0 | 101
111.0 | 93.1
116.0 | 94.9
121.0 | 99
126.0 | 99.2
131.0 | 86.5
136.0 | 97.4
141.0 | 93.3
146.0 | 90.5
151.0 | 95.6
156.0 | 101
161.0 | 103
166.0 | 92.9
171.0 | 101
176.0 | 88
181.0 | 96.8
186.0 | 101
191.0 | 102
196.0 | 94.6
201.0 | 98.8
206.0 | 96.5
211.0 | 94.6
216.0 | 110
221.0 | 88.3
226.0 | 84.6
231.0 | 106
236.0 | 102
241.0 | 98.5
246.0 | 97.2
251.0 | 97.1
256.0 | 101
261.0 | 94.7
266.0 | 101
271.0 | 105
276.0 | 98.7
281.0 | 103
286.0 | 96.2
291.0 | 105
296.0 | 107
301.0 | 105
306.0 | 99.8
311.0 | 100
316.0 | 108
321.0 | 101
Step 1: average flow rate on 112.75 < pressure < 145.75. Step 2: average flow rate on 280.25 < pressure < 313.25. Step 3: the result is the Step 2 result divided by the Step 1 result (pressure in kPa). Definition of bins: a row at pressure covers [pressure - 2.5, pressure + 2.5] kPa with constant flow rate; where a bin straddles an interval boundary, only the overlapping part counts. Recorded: 1.08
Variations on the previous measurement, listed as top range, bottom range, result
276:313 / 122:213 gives 1.06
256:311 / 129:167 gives 1.07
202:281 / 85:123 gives 1.00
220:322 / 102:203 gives 1.04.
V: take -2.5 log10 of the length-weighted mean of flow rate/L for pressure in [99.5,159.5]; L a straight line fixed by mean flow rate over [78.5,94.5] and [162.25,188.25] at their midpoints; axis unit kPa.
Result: 0.05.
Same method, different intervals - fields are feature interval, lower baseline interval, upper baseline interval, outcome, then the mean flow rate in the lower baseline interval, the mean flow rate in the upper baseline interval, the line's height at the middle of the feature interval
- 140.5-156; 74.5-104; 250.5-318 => 0.06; 98.8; 102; 99.7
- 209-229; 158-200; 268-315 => 0.05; 97.5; 102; 99.2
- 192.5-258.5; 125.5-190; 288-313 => 0.02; 95.9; 103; 99.4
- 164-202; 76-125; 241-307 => 0.03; 98.2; 101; 99.4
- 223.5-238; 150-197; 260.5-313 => 0.03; 97.7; 102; 99.7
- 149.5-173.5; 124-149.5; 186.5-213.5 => -0.04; 93.4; 97.6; 95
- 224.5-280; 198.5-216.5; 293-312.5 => 0.02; 98.9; 103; 101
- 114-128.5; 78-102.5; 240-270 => 0.02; 99.8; 98.6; 99.5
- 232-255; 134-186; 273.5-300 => 0.01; 96.2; 102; 100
